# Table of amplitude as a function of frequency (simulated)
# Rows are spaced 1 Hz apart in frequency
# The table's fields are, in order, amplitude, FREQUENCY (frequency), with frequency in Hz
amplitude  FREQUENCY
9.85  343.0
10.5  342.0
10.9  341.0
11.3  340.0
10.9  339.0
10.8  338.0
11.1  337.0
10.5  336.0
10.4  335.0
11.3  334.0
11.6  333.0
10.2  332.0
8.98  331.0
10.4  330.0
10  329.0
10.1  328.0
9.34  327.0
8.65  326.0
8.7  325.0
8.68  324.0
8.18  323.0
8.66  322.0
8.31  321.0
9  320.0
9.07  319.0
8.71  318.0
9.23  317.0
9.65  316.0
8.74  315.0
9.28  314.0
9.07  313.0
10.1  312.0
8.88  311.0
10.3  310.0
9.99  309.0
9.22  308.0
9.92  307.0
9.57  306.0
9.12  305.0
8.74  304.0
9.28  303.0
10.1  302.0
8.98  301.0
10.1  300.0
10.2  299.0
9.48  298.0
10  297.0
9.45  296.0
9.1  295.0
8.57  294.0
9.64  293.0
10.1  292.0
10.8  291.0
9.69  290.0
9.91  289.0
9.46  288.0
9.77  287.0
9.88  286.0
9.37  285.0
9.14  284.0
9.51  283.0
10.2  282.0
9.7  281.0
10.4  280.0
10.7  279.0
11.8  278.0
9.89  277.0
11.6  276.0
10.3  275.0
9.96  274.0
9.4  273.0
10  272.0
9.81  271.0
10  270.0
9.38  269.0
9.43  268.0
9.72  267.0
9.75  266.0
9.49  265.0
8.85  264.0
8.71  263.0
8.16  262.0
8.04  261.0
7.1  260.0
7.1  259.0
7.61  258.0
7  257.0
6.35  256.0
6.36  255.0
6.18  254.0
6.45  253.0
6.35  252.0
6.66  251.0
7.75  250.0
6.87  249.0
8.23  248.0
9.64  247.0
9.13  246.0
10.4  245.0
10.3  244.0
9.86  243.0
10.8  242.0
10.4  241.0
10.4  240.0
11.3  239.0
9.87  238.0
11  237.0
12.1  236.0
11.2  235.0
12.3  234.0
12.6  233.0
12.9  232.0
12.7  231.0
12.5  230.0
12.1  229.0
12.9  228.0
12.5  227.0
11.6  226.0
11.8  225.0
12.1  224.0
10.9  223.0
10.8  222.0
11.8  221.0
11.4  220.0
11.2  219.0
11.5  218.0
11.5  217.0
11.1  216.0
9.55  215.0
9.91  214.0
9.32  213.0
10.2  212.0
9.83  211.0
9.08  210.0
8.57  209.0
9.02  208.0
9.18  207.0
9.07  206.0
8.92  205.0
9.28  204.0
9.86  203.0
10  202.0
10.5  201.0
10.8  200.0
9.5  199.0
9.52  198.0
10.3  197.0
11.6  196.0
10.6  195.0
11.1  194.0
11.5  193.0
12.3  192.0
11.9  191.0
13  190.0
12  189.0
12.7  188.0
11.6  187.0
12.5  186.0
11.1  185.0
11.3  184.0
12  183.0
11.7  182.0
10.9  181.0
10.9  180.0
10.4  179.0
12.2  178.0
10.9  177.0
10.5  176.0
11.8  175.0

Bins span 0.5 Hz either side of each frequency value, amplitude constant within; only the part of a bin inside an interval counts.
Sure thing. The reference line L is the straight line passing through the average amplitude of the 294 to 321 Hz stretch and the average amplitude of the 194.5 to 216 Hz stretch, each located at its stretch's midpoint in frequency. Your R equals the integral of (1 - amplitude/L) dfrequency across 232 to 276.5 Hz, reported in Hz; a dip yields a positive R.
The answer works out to 1.7 Hz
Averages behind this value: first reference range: 9.77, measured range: 9.22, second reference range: 9.4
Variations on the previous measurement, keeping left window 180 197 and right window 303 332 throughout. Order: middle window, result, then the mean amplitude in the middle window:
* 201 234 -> 0.84 Hz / 10.8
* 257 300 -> 1.89 Hz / 9.53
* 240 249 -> 0.77 Hz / 9.71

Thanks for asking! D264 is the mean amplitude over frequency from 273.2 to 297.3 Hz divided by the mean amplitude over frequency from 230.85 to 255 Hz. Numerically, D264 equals 1.03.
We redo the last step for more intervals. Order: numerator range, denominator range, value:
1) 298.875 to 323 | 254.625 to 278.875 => 1.03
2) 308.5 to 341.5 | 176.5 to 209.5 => 0.90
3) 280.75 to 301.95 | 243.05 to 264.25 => 1.24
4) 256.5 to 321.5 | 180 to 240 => 0.85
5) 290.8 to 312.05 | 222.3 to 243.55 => 0.83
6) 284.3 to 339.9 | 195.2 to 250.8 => 0.92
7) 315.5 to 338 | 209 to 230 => 0.87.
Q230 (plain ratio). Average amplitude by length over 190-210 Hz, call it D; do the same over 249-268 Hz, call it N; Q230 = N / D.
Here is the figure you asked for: 0.75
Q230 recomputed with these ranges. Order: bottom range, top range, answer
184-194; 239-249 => 0.82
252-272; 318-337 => 1.17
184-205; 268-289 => 0.91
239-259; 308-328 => 1.10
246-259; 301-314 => 1.32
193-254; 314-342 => 0.95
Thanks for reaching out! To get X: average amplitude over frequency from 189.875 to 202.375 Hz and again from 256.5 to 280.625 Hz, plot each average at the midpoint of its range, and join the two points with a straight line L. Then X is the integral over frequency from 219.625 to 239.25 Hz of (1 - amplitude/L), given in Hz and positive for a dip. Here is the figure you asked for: -3.1 Hz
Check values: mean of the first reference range 10.9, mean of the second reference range 9.34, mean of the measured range 11.8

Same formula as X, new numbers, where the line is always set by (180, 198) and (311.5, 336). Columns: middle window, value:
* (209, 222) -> 0.80 Hz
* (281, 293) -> 0.29 Hz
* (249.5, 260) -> 3.73 Hz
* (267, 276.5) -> 0.27 Hz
